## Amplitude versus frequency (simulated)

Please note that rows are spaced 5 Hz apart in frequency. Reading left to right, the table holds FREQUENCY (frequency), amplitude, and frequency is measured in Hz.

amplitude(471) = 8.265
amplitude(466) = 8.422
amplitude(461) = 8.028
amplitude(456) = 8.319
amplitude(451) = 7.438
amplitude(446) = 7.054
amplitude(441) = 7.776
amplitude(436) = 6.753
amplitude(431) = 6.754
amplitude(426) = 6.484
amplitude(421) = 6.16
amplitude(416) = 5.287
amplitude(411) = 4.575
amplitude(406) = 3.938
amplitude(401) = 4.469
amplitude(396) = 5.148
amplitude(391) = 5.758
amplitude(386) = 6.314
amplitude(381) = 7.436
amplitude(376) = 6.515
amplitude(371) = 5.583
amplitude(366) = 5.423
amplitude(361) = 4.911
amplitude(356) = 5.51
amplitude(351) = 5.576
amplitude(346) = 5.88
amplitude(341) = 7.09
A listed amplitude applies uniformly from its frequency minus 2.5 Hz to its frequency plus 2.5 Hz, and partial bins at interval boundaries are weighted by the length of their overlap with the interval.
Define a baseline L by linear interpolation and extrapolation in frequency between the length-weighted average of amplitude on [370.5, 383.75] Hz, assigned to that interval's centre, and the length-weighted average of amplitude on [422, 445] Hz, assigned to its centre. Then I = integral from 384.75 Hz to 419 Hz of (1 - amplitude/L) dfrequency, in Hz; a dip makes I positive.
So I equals 8.7 Hz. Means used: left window 6.65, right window 6.9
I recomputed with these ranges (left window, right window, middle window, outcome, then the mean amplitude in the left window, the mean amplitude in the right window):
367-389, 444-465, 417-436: 2.2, 6.38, 7.78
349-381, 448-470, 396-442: 9.1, 5.73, 8.04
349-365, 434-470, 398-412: 4.7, 5.33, 7.72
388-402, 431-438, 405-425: 2.8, 5.24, 6.75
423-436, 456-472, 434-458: -0.2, 6.63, 8.25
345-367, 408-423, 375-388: -3.5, 5.43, 5.27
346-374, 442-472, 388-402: 2.4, 5.46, 7.9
